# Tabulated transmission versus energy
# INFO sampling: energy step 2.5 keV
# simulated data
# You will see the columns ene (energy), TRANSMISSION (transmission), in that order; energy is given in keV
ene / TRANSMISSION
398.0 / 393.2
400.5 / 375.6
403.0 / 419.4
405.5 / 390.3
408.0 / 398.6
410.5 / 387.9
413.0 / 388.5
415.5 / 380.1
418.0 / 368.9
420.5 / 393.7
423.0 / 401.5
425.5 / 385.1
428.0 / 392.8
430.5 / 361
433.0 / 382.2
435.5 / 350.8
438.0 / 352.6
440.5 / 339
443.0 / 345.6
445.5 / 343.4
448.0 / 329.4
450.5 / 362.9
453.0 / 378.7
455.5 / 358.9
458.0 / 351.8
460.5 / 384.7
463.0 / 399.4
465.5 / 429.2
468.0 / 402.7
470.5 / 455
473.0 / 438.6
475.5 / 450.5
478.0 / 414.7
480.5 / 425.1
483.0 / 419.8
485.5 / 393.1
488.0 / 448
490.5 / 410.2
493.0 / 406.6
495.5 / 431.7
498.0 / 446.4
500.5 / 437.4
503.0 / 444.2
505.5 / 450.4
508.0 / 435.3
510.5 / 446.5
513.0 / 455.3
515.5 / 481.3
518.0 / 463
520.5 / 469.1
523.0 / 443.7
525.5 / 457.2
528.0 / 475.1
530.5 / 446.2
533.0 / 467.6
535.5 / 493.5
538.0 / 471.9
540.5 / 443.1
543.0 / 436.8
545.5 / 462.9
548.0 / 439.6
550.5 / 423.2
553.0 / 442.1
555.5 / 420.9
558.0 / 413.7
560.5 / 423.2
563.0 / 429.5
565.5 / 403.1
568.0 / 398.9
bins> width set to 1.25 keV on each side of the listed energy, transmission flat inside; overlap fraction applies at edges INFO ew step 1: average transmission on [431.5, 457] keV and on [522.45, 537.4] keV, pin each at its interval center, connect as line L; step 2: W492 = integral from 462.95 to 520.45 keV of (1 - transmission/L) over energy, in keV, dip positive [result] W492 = -2.81 keV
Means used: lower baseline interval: 354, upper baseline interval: 465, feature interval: 436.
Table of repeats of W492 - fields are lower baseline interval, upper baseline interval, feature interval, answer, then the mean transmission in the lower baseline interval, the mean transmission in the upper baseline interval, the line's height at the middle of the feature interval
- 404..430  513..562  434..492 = 3.12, 388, 451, 412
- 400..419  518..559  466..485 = -0.32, 389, 451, 421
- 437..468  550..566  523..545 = -2.70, 366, 423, 410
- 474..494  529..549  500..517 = -0.50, 421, 458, 438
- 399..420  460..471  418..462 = 3.96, 389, 413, 402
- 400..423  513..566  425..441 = 1.34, 390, 449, 400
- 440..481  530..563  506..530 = -1.79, 389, 444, 426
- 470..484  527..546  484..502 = 0.65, 433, 462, 441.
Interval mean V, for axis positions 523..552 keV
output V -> 455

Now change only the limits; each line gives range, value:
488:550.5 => 450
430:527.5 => 411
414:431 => 384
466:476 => 435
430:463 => 359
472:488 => 425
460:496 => 421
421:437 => 379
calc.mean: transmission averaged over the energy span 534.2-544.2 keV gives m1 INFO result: 461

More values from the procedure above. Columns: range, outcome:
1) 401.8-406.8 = 405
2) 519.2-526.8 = 457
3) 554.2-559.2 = 418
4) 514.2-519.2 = 472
